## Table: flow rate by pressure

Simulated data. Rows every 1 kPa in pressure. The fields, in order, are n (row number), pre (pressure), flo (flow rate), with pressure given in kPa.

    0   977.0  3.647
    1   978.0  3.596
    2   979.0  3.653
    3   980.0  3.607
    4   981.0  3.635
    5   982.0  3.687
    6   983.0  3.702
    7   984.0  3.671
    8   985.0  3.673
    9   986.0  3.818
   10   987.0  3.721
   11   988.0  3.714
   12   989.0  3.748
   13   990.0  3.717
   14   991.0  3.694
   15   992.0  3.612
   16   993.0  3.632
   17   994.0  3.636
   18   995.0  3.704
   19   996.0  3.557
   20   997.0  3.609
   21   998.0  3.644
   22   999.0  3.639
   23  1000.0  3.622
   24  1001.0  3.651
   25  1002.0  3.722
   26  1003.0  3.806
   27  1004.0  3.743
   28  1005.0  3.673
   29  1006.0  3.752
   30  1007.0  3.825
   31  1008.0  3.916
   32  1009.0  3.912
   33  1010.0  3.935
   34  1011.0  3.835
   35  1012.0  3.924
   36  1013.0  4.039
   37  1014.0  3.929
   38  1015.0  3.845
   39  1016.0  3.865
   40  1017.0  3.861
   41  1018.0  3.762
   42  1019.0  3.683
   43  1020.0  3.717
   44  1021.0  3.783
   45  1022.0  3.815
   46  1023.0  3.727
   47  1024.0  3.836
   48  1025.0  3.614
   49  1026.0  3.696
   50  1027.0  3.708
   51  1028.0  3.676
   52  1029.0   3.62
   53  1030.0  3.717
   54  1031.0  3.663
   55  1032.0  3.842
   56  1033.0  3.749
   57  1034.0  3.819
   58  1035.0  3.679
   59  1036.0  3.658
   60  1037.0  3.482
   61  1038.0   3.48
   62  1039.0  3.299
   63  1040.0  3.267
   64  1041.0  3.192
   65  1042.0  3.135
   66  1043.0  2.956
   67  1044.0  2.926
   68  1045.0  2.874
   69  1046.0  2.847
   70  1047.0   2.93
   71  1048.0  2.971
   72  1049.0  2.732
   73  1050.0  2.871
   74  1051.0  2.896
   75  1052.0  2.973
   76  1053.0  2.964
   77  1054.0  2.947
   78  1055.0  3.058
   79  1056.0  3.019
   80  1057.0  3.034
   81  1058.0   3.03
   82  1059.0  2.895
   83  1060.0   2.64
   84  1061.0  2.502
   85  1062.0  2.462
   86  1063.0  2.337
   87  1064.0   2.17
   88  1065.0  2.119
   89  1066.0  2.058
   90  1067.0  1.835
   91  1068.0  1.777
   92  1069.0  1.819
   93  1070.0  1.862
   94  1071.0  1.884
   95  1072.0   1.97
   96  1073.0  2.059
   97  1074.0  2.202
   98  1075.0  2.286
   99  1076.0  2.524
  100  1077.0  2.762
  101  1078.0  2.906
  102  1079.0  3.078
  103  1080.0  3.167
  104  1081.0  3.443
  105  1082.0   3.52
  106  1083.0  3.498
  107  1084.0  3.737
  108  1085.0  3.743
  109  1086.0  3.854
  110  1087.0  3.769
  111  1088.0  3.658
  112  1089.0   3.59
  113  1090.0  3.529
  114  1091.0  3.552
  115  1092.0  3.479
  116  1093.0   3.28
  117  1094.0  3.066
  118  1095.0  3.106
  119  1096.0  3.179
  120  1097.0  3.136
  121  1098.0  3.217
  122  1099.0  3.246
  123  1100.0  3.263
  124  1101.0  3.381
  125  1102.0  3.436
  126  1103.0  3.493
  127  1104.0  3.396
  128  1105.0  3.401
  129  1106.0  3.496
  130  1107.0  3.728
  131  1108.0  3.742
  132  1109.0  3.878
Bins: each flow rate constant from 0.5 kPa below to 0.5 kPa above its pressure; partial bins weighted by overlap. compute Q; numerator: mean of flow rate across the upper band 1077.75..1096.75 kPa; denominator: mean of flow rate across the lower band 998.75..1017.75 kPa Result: 0.9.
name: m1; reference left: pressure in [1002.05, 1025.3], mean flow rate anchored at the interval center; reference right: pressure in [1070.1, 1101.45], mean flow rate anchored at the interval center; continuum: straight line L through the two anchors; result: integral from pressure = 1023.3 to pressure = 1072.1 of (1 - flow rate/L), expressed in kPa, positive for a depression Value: 7.33 kPa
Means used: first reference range 3.82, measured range 2.98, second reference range 3.12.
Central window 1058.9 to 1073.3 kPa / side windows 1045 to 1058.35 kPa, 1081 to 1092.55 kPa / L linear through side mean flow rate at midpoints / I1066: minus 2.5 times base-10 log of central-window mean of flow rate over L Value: 0.44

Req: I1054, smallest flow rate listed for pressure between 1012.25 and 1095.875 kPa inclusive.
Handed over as 1.777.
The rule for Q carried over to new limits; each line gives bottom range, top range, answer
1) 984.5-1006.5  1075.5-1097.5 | 0.91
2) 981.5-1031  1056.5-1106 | 0.78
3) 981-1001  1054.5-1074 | 0.64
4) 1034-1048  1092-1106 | 1.02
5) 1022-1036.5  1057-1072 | 0.61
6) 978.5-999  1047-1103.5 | 0.79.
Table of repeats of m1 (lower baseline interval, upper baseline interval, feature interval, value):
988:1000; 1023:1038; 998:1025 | -0.9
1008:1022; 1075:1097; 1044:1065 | 4.5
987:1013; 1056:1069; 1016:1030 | -2.1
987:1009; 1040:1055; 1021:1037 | -2.4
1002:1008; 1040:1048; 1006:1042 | -3.5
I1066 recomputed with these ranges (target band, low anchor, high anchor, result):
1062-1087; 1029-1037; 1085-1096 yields 0.32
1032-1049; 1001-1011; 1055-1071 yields -0.11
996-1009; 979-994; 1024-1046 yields -0.03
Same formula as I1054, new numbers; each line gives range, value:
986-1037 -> 3.482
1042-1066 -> 2.058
